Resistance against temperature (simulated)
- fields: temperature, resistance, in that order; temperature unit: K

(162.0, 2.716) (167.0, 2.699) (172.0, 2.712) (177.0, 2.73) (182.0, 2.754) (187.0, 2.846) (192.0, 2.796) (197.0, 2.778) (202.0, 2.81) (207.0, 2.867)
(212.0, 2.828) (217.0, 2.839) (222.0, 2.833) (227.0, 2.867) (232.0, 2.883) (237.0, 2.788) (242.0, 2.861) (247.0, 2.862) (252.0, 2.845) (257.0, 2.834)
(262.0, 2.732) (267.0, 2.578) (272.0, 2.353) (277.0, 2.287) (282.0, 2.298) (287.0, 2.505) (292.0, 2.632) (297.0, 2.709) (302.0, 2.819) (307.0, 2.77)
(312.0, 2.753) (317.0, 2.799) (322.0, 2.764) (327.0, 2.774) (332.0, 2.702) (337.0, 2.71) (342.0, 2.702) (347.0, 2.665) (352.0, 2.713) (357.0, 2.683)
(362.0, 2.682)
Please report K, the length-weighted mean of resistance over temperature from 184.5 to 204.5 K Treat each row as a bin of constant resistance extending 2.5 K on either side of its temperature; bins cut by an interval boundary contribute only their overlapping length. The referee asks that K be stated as 2.81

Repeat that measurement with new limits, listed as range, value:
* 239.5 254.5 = 2.86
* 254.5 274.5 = 2.62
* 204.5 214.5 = 2.85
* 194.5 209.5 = 2.82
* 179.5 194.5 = 2.8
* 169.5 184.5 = 2.73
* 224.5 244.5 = 2.85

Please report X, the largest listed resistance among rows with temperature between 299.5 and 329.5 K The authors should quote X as 2.819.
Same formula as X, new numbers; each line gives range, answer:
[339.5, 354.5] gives 2.713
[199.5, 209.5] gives 2.867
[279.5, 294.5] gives 2.632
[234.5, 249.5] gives 2.862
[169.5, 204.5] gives 2.846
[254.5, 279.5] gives 2.834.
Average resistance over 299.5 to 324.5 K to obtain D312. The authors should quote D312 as 2.78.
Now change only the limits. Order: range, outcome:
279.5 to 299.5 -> 2.54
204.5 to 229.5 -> 2.85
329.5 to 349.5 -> 2.69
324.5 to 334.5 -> 2.74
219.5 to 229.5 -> 2.85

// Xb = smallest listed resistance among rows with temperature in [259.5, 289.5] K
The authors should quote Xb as 2.287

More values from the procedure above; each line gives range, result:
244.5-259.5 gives 2.834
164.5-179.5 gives 2.699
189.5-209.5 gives 2.778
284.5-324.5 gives 2.505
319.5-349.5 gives 2.665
